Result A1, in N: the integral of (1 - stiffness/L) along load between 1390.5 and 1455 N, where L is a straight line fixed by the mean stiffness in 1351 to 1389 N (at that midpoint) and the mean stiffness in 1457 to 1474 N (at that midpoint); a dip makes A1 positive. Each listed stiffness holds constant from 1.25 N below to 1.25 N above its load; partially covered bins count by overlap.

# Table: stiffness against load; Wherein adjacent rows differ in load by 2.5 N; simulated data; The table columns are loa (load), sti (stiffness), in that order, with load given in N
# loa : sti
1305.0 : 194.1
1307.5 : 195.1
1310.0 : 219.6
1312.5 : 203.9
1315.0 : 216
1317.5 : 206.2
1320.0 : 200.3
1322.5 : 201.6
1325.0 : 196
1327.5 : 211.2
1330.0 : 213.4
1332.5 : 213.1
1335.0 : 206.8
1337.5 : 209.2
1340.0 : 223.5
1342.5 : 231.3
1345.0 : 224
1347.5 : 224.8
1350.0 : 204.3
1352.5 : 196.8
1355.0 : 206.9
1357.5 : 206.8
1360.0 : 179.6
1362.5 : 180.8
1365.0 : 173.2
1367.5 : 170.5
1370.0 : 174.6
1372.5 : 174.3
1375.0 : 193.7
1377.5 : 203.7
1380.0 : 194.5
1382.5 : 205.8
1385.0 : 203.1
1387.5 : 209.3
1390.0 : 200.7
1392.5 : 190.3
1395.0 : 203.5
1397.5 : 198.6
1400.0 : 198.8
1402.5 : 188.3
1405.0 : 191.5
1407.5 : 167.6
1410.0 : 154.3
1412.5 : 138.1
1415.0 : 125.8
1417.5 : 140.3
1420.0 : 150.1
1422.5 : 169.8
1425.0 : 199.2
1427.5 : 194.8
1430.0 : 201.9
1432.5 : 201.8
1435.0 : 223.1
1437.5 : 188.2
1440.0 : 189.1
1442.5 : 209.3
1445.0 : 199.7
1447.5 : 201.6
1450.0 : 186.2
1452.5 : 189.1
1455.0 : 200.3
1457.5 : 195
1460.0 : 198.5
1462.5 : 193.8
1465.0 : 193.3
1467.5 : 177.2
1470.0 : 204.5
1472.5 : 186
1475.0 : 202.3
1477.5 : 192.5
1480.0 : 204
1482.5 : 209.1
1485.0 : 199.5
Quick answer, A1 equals 2.6 N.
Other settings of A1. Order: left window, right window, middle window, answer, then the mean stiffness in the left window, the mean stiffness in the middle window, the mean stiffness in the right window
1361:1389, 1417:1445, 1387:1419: 2.21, 189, 177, 190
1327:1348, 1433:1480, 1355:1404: 4.07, 217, 192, 196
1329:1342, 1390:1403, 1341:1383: 2.03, 214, 197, 197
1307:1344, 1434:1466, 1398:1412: 1.61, 210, 179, 197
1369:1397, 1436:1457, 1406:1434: 3.94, 196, 168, 196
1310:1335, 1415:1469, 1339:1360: -0.95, 207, 213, 189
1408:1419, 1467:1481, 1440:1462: -2.80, 142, 197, 195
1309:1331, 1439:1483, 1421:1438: 0.16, 207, 197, 196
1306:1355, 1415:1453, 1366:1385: 1.07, 210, 189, 188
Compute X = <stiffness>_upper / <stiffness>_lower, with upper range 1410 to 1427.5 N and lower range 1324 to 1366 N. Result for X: 0.76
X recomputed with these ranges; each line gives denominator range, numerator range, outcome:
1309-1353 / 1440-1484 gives 0.93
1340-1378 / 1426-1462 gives 1.01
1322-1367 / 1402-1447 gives 0.88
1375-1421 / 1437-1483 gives 1.08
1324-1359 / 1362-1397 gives 0.90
